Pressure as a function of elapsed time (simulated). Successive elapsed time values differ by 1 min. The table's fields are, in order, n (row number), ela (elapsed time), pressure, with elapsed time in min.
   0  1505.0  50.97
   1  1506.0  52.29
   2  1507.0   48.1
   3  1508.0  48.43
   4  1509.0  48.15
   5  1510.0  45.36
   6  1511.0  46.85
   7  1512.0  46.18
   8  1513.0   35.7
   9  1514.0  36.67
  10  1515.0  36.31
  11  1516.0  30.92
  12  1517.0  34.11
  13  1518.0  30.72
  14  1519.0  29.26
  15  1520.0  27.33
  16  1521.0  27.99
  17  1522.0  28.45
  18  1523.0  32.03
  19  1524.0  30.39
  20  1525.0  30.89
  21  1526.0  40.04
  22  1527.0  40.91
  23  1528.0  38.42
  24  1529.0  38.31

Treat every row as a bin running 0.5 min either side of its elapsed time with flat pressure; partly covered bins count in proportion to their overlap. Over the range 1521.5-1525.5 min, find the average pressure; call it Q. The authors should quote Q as 30.4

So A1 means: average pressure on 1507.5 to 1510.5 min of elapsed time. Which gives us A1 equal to 47.3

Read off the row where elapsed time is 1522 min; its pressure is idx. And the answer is 28.45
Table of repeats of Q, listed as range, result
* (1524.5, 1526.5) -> 35.5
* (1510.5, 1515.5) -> 40.3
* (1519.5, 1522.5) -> 27.9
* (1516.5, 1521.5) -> 29.9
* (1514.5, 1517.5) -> 33.8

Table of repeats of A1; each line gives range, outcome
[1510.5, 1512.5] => 46.5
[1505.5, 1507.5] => 50.2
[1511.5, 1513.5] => 40.9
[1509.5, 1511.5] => 46.1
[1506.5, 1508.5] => 48.3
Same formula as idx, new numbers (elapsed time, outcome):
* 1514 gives 36.67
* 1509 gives 48.15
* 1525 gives 30.89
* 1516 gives 30.92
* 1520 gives 27.33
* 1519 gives 29.26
